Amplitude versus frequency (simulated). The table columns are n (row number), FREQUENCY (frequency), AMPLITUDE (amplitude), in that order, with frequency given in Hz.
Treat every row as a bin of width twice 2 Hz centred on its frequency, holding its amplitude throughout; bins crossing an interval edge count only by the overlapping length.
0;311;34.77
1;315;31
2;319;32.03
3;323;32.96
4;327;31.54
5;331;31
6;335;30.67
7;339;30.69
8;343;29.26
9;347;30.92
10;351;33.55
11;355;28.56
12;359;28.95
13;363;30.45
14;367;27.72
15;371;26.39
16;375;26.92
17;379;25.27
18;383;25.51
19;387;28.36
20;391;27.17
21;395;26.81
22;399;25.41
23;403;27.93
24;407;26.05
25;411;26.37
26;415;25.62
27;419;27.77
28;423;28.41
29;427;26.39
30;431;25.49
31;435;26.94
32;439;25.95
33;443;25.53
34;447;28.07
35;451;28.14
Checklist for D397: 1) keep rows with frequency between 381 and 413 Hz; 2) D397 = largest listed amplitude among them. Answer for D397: 28.36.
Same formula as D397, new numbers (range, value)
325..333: 31.54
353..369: 30.45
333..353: 33.55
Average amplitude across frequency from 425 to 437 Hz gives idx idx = 26.3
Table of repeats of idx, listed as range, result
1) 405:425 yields 26.8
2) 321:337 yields 31.5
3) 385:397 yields 27.4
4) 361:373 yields 28.2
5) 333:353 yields 31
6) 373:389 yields 26.5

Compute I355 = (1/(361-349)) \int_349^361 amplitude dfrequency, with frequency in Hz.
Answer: 30.4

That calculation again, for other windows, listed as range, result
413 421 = 26.7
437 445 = 25.7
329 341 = 30.8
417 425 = 28.1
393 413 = 26.5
